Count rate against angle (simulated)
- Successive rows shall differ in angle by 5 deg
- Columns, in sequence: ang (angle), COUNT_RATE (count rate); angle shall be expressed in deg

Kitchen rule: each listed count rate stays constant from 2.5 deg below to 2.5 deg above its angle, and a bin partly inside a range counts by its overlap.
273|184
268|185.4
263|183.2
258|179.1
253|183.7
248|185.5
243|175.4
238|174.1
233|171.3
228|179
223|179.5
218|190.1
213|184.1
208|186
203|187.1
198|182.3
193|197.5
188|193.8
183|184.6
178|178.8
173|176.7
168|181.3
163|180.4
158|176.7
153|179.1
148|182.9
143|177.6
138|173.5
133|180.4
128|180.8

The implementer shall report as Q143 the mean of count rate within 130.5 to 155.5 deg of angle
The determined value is 179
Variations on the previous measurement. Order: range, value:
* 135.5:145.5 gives 176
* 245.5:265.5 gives 183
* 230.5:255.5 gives 178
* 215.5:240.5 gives 179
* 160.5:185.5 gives 180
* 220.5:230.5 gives 179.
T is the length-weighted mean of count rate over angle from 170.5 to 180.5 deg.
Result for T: 178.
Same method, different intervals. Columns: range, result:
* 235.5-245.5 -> 175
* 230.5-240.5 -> 173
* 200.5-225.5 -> 185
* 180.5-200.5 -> 190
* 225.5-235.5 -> 175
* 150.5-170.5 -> 179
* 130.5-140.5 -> 177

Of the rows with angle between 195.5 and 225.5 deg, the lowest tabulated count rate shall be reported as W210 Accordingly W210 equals 179.5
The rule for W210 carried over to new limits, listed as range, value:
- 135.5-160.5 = 173.5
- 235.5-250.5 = 174.1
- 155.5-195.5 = 176.7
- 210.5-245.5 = 171.3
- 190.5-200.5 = 182.3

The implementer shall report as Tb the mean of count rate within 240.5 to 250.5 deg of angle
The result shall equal 180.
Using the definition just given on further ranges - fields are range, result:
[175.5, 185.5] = 182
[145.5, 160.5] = 180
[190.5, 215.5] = 187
